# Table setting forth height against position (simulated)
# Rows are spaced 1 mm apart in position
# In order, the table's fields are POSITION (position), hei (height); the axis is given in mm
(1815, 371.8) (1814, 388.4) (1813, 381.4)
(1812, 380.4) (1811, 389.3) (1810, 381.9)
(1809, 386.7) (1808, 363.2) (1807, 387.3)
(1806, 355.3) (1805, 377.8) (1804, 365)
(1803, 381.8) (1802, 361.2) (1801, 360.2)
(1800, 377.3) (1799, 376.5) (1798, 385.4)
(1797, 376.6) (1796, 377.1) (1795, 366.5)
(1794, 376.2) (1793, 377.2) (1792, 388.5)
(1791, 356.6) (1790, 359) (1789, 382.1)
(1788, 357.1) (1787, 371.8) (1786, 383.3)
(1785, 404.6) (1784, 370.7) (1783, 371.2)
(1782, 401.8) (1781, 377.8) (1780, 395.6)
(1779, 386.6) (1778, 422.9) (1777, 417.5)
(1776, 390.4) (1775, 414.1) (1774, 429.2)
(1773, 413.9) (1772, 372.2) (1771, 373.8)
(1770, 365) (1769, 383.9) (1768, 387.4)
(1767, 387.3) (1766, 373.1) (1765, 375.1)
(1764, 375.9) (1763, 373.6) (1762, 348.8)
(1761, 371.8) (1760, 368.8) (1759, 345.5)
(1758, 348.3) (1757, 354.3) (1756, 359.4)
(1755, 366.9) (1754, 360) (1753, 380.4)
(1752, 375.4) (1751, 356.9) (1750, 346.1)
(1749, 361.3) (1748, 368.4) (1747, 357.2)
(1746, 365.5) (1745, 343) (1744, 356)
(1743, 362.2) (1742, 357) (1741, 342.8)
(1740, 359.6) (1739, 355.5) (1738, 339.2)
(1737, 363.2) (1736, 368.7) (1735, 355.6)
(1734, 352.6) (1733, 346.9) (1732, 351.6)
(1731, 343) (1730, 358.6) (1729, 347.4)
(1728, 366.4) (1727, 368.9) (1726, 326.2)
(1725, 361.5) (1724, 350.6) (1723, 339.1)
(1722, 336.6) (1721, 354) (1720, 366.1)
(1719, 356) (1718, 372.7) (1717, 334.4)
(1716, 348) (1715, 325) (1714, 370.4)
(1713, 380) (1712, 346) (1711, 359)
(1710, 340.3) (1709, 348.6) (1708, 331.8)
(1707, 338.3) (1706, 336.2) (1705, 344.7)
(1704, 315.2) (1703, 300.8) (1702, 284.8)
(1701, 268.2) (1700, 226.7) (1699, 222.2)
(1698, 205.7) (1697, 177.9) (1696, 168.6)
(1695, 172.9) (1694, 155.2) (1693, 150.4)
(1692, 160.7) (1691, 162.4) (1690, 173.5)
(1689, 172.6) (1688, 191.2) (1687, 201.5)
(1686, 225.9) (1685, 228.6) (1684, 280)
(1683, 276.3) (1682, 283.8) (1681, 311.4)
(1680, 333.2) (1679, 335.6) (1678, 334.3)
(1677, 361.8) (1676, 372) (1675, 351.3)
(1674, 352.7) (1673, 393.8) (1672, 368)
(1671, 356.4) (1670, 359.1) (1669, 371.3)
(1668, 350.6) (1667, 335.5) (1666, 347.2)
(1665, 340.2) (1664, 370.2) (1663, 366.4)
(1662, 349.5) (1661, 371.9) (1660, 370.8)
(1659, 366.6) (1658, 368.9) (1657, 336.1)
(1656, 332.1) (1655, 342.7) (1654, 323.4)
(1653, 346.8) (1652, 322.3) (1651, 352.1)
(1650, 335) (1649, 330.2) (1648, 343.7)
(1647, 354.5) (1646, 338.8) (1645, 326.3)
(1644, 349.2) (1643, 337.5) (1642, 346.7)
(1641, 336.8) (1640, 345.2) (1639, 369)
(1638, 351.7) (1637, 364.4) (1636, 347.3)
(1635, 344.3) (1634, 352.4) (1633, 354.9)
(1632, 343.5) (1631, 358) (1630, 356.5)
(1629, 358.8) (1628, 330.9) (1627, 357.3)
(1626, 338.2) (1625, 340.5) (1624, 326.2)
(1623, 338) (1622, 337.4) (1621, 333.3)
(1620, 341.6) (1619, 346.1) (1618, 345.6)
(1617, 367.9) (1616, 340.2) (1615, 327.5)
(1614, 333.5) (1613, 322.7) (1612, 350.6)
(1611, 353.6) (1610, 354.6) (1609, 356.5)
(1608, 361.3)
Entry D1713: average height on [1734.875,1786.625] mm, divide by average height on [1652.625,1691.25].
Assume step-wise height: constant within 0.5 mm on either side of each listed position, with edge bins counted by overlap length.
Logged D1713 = 1.17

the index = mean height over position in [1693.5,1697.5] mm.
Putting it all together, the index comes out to 169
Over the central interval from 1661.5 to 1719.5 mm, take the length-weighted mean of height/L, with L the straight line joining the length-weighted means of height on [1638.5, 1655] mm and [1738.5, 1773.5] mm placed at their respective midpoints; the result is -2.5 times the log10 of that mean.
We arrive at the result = 0.18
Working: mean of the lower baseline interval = 341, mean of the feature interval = 298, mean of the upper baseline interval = 365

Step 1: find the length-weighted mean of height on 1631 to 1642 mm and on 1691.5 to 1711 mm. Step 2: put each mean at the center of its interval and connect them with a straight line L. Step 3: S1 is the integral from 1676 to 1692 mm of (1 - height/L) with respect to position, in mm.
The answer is 1.4 mm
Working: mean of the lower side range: 351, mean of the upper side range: 258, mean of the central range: 259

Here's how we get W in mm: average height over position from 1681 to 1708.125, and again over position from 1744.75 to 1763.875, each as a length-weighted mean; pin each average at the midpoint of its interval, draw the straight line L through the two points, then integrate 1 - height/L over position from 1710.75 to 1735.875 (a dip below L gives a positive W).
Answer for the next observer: -4.91 mm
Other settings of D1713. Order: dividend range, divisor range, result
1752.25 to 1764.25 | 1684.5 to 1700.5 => 1.94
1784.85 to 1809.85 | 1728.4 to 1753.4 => 1.05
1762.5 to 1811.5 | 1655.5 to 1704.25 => 1.32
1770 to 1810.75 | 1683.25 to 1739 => 1.28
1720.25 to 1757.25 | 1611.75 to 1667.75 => 1.03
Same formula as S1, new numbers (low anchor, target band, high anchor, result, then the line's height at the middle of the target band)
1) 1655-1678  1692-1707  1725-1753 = 5.0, 357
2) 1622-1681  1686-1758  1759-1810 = 9.8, 365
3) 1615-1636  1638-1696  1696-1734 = 4.3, 337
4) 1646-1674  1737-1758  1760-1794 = 1.0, 375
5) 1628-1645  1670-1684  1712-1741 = 0.5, 351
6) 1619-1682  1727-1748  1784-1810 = 0.5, 363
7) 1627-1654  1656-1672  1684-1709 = -3.1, 299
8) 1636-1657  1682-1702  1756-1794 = 8.5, 356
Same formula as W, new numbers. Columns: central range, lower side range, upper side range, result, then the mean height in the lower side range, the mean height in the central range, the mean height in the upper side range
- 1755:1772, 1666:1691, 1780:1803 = -0.5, 303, 368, 376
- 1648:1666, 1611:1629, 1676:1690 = -2.9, 341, 348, 272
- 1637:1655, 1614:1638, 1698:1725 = 0.0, 346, 342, 329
